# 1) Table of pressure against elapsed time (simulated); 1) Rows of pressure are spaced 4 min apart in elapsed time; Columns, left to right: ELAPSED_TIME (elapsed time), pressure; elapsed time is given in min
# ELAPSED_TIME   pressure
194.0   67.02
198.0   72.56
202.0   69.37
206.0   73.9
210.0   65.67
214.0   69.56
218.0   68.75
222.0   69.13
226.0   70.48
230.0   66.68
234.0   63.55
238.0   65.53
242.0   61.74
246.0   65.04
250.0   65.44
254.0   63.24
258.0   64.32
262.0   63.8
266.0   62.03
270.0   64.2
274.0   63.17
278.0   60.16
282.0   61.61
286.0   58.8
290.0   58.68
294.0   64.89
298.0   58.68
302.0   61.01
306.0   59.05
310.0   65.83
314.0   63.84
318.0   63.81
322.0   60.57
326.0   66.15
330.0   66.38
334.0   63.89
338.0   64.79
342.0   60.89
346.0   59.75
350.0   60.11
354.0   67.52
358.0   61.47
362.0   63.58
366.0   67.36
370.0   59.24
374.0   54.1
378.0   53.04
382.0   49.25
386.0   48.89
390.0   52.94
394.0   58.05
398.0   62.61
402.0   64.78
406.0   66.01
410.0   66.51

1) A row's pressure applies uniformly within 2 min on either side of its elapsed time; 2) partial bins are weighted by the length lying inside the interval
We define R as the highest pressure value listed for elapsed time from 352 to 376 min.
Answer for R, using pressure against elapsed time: 67.52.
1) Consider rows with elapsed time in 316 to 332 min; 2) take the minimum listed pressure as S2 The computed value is 60.57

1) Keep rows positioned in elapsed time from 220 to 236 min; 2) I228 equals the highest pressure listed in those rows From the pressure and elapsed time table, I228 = 70.48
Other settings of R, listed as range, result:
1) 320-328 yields 66.15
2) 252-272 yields 64.32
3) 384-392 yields 52.94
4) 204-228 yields 73.9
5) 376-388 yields 53.04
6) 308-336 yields 66.38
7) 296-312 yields 65.83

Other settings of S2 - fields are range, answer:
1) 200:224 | 65.67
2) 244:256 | 63.24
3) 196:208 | 69.37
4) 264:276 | 62.03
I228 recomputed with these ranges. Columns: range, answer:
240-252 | 65.44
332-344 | 64.79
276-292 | 61.61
